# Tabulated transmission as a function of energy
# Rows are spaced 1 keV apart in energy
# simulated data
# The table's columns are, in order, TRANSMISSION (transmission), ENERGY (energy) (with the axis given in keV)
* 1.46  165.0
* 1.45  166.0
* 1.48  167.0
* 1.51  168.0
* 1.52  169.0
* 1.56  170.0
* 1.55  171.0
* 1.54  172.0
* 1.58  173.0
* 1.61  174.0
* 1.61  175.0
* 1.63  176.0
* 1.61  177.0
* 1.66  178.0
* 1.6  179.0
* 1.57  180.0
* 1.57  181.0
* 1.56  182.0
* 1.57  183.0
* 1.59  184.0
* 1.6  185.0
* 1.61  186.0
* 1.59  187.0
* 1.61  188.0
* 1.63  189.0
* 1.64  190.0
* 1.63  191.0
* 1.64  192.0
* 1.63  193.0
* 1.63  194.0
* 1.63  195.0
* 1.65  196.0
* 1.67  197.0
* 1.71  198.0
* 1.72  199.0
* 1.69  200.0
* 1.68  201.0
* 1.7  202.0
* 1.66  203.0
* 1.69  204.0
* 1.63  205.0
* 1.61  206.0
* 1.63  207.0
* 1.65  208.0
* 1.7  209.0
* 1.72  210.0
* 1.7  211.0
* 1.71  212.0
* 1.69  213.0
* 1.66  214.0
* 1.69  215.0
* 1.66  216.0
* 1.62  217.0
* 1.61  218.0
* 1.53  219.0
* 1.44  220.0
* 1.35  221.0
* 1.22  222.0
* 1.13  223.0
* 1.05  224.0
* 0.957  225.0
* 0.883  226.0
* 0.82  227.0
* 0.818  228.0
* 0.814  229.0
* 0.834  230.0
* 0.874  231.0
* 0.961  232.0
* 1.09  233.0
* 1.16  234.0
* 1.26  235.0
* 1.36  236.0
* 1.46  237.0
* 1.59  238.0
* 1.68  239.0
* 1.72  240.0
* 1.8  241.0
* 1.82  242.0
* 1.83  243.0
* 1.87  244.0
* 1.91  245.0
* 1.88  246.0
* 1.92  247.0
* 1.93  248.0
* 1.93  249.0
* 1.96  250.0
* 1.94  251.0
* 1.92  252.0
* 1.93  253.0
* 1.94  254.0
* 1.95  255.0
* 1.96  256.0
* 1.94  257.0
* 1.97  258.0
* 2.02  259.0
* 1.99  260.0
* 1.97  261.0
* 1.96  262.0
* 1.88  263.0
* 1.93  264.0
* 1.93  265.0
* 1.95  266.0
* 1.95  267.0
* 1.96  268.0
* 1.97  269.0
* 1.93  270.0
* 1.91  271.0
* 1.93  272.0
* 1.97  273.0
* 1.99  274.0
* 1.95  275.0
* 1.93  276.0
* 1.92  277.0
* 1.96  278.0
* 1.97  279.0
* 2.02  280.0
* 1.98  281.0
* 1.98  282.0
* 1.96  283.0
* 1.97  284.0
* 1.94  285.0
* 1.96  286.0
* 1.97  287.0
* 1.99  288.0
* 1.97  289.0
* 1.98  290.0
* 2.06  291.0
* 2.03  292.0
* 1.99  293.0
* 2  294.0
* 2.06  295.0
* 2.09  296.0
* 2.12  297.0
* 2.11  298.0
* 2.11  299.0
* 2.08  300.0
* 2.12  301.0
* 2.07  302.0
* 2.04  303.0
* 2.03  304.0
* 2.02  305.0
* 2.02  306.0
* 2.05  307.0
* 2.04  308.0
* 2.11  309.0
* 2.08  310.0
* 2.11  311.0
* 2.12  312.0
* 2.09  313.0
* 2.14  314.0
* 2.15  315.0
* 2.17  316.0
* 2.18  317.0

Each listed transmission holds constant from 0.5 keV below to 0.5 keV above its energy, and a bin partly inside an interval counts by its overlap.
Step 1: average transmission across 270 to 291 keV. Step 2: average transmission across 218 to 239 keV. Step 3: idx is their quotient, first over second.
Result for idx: 1.70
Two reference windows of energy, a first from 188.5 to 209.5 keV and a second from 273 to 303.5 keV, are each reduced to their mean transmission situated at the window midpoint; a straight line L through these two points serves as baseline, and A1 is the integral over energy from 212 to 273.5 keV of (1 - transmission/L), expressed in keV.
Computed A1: 6.9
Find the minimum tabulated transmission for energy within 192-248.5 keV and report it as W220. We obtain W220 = 0.814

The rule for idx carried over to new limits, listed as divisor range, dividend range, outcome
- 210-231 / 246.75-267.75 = 1.49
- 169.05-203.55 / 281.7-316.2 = 1.26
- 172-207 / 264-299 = 1.22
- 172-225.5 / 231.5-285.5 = 1.16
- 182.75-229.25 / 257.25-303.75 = 1.31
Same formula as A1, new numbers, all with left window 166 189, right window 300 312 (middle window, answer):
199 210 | 0.1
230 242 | 3.0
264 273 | -0.1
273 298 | -0.1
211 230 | 4.6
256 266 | -0.3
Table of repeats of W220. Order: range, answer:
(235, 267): 1.26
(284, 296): 1.94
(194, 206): 1.61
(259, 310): 1.88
